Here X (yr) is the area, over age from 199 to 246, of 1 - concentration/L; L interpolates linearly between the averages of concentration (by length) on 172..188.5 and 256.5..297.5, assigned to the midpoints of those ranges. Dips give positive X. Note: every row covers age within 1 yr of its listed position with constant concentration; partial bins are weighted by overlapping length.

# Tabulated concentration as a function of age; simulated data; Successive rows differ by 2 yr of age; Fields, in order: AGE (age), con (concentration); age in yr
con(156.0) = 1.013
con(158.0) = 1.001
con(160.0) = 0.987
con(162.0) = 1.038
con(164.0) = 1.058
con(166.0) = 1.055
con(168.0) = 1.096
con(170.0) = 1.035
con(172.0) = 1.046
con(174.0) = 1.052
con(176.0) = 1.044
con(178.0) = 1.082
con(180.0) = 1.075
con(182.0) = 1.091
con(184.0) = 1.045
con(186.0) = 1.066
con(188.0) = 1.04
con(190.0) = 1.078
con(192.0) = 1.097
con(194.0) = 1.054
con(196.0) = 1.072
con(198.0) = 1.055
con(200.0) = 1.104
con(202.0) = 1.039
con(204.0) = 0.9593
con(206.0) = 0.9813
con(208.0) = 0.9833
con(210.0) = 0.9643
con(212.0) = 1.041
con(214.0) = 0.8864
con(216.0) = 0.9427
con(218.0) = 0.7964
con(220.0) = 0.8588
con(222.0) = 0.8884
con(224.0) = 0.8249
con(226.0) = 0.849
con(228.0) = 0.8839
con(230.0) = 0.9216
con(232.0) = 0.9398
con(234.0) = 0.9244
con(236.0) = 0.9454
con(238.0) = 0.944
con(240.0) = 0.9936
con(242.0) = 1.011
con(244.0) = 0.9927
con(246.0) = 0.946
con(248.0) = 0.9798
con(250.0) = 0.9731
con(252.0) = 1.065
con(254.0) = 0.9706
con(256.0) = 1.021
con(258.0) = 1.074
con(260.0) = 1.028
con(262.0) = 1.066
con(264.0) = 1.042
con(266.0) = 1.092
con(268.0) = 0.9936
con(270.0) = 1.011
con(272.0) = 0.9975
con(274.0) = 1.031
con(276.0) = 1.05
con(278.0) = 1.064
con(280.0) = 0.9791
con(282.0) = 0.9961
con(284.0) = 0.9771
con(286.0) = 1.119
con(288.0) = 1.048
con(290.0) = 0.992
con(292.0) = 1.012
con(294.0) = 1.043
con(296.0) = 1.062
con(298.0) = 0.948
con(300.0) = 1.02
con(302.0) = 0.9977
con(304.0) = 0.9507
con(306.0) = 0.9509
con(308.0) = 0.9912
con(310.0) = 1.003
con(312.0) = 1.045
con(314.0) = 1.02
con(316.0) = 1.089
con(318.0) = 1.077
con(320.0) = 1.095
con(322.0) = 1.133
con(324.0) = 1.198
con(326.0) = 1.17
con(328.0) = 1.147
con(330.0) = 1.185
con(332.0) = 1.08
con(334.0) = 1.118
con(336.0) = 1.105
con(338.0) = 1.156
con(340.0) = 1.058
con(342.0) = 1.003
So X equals 4.8 yr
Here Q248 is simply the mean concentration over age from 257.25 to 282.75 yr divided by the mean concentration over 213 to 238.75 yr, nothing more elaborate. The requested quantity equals 1.2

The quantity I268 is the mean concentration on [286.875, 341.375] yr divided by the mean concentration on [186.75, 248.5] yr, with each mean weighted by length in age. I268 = 1.1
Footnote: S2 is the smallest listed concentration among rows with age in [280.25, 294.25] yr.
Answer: 0.9771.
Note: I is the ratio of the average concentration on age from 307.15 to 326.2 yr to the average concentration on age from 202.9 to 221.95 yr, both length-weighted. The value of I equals 1.2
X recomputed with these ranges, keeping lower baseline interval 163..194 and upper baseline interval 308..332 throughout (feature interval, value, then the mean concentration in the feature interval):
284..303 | 1.2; 1.02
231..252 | 2.1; 0.97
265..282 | 1.0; 1.03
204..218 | 1.5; 0.954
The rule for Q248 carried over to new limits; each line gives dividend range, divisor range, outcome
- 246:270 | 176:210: 0.98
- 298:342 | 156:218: 1.04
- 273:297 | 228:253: 1.07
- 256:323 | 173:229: 1.04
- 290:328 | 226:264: 1.07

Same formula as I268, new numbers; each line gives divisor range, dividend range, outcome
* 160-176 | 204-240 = 0.88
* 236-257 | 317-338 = 1.15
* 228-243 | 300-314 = 1.05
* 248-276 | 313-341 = 1.09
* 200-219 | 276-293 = 1.06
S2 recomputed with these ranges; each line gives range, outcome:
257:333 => 0.948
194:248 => 0.7964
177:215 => 0.8864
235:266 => 0.944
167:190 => 1.035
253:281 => 0.9706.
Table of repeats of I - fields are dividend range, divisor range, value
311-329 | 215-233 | 1.26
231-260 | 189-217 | 0.97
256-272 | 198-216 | 1.04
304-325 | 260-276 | 1.02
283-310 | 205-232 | 1.11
